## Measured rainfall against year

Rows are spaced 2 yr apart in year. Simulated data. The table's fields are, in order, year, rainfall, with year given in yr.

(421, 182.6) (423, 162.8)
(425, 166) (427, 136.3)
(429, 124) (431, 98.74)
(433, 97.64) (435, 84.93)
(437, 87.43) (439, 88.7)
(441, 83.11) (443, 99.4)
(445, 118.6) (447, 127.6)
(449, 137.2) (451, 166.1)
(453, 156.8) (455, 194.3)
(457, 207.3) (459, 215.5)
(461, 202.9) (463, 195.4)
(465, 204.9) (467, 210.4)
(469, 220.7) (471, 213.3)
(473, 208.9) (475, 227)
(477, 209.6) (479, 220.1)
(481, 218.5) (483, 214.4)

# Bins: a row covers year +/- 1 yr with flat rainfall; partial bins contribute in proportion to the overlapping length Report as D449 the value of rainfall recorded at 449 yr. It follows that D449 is 137.2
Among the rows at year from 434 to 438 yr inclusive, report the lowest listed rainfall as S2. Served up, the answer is 84.93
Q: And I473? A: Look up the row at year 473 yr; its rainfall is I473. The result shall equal 208.9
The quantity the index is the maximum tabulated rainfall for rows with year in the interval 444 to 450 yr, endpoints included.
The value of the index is 137.2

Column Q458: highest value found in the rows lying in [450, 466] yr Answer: 215.5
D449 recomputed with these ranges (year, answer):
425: 166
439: 88.7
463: 195.4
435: 84.93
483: 214.4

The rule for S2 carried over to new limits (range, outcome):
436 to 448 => 83.11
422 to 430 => 124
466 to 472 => 210.4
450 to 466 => 156.8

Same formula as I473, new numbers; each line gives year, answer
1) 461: 202.9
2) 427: 136.3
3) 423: 162.8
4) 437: 87.43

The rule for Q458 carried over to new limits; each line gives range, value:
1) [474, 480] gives 227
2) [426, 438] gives 136.3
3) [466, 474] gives 220.7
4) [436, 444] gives 99.4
